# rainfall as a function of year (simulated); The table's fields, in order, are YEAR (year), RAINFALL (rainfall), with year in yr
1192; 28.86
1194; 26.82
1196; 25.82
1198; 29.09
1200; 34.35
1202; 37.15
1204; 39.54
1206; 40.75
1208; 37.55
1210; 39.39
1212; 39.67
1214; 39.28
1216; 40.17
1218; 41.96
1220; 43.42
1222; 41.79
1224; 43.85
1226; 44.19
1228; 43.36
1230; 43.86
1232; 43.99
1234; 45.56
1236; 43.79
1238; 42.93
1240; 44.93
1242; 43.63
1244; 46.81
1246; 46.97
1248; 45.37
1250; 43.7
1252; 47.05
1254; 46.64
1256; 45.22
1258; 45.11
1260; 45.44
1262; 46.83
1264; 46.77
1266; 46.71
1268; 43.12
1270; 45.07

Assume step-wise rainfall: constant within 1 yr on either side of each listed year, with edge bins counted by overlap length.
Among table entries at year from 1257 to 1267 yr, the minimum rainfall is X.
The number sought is 45.11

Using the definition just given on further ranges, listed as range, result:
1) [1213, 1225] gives 39.28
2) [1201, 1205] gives 37.15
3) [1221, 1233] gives 41.79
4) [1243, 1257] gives 43.7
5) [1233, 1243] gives 42.93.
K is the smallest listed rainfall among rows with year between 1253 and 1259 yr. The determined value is 45.11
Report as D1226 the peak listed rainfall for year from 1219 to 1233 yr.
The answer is 44.19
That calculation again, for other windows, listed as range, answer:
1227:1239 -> 45.56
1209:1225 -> 43.85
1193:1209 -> 40.75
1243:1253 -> 47.05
